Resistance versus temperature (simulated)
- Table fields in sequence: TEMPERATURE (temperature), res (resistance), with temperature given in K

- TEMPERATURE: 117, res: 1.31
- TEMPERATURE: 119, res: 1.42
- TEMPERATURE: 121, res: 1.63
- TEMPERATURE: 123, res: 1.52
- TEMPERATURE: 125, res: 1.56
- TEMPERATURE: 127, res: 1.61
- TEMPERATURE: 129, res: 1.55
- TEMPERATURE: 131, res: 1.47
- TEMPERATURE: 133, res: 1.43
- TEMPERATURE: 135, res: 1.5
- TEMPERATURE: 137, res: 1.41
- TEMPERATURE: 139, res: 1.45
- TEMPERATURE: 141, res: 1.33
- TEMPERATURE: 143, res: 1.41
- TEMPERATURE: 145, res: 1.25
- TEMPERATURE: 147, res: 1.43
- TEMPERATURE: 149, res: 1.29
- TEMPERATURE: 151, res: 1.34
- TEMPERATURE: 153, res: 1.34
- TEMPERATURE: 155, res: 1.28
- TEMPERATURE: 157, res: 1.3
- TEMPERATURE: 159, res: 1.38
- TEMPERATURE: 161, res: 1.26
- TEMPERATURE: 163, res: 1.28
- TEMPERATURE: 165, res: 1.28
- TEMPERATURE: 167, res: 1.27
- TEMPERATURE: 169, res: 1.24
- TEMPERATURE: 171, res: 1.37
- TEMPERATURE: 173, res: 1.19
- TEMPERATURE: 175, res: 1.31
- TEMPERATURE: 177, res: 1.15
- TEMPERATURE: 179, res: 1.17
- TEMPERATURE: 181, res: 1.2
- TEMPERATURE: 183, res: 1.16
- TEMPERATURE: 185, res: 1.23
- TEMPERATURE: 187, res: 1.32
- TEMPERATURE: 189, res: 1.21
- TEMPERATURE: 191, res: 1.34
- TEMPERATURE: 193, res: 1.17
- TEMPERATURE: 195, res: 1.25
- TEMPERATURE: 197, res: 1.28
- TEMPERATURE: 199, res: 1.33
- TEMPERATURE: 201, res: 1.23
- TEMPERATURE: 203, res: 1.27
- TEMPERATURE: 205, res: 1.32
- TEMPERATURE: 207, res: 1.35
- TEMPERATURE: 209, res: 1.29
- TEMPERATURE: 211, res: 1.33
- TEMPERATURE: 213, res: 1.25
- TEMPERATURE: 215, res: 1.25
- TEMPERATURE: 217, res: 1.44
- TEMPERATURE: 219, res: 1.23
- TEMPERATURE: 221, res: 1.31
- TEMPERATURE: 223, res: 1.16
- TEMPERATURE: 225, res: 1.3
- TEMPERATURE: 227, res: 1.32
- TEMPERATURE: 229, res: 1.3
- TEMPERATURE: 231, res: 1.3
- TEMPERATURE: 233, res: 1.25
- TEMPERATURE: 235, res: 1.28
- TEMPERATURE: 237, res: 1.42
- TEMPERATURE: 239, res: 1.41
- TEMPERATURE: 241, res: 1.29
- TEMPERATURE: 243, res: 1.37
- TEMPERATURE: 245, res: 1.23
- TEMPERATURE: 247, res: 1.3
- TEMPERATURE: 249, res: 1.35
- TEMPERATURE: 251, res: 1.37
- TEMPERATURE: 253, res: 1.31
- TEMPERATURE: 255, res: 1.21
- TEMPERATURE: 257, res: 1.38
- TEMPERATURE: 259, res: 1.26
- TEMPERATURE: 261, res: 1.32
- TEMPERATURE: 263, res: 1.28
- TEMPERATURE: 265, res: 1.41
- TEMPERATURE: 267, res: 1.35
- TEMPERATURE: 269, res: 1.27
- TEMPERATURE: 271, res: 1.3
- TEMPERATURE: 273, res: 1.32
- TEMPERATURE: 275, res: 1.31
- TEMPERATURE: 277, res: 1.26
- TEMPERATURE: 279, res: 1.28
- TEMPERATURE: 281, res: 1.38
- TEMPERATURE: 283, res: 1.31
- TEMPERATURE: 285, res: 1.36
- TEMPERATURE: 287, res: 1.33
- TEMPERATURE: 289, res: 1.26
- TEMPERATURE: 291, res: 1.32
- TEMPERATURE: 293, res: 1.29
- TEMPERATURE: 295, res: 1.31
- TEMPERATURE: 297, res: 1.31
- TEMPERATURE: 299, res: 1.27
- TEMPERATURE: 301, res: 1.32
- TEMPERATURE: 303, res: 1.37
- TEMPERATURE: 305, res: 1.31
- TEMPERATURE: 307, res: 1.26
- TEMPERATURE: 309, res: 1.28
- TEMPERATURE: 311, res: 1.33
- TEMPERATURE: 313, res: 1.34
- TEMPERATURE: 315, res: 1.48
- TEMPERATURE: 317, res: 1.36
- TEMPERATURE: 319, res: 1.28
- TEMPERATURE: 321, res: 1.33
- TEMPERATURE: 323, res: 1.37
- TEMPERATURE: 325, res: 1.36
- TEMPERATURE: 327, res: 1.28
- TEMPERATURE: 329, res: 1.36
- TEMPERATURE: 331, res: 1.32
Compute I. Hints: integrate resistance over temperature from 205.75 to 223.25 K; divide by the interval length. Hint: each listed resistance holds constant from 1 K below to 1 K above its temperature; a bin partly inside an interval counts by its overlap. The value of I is 1.3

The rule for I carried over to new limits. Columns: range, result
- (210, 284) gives 1.31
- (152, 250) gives 1.28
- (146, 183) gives 1.28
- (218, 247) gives 1.3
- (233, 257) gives 1.32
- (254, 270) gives 1.31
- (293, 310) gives 1.3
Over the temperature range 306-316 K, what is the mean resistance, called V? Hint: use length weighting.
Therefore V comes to 1.34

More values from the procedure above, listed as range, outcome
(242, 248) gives 1.3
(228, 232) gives 1.3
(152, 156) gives 1.31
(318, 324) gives 1.33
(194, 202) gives 1.27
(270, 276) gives 1.31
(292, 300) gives 1.29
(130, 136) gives 1.47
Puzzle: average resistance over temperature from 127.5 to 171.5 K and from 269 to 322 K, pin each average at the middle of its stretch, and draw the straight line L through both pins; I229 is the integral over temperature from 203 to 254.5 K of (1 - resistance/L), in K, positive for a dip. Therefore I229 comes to 1.1 K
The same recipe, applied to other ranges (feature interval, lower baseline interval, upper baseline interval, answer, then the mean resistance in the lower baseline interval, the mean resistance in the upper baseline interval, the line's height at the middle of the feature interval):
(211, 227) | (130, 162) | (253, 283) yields 0.59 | 1.37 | 1.31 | 1.33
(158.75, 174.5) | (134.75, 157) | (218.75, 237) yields 0.70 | 1.36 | 1.28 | 1.34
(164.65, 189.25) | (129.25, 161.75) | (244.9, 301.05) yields 2.15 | 1.37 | 1.31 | 1.36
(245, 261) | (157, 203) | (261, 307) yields -0.13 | 1.26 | 1.31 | 1.3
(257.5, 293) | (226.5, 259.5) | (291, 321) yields 0.15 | 1.32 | 1.32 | 1.32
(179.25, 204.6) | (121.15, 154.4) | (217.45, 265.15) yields 2.20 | 1.43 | 1.31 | 1.37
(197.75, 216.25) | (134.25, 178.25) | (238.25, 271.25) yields 0.36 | 1.32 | 1.32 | 1.32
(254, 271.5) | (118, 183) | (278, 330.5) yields 0.33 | 1.36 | 1.32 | 1.33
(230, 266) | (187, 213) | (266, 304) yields -0.57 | 1.28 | 1.31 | 1.3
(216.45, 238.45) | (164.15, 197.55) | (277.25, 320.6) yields -0.46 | 1.24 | 1.32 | 1.27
